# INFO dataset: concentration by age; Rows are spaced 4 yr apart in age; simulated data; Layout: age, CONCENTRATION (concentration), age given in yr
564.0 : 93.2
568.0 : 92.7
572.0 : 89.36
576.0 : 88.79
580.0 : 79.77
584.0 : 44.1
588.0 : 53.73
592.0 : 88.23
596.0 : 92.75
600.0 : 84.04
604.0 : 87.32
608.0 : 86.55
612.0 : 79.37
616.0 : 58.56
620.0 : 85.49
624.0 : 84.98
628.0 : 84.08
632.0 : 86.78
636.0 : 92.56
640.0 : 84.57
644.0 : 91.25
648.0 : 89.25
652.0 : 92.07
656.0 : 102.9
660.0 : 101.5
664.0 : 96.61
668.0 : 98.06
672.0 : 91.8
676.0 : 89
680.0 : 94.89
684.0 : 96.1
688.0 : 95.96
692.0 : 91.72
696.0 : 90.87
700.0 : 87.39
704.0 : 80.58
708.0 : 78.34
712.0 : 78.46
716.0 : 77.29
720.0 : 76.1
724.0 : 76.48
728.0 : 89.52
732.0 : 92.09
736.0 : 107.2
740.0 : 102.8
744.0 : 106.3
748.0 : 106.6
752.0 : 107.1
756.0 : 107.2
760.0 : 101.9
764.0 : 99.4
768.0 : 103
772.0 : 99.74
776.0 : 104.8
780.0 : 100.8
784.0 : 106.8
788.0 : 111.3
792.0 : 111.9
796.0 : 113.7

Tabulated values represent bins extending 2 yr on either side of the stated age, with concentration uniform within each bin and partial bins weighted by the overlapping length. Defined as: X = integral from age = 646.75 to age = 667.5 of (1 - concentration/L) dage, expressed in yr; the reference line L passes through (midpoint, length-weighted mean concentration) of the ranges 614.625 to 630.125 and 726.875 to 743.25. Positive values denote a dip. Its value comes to -2.81 yr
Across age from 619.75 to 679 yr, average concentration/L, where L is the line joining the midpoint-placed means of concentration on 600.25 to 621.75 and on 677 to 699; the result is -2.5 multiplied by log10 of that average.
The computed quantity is -0.06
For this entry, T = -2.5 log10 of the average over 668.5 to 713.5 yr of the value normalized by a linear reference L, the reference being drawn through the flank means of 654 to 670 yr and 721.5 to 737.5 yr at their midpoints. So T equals 0.08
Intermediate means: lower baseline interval 99.8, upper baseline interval 90.4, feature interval 89.1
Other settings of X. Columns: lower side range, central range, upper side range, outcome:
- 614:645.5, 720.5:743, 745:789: 1.37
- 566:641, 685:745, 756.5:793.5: 4.83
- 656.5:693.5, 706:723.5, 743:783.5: 3.83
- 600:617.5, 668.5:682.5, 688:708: -1.19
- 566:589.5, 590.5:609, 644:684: -1.76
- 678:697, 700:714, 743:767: 2.42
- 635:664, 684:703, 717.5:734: -0.79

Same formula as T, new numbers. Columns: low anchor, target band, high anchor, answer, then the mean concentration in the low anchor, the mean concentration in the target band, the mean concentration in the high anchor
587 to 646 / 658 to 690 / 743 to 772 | -0.04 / 83.2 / 95.5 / 104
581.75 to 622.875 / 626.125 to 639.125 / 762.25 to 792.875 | -0.08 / 76.2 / 87.6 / 104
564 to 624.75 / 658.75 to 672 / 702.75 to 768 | -0.13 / 80.1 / 97.5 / 93.4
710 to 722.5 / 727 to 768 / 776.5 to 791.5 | -0.13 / 77.3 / 102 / 107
